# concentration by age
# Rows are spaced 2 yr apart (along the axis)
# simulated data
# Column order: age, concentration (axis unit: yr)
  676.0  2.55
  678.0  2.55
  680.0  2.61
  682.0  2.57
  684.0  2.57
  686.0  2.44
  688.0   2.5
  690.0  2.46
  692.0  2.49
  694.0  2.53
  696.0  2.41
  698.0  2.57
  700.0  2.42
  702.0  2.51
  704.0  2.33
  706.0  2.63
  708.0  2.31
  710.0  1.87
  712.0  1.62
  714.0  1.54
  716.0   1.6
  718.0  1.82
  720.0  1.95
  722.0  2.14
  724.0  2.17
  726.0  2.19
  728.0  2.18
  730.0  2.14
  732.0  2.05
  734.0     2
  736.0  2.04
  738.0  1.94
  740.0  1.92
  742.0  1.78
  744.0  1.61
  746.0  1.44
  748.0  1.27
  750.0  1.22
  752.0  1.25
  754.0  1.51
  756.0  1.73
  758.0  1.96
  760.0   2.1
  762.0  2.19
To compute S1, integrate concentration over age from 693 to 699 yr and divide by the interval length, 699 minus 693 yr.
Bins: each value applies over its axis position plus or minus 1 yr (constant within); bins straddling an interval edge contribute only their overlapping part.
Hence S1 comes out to 2.5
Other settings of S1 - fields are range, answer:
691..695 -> 2.51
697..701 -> 2.5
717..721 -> 1.89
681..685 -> 2.57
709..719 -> 1.69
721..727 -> 2.17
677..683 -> 2.58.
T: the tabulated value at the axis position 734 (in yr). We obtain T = 2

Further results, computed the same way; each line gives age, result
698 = 2.57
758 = 1.96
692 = 2.49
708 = 2.31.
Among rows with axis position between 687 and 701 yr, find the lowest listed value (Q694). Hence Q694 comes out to 2.41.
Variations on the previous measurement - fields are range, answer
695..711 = 1.87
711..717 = 1.54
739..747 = 1.44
